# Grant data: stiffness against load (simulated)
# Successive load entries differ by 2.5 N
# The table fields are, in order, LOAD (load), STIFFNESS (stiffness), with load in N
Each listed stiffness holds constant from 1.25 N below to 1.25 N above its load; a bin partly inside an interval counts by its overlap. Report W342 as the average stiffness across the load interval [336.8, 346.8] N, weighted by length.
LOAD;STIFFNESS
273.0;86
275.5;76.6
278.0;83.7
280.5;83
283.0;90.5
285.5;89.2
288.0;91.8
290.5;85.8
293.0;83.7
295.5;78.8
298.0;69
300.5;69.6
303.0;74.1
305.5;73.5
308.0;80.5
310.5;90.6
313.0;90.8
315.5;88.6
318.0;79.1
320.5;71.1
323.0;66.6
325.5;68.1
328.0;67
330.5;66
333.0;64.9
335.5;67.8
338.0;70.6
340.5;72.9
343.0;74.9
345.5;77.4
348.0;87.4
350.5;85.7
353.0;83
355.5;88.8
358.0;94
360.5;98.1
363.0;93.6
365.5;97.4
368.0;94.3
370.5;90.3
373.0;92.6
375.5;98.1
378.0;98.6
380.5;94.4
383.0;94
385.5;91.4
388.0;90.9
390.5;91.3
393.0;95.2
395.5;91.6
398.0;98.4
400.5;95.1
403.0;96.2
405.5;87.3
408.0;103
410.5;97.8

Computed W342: 74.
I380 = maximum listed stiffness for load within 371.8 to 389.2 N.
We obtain 98.6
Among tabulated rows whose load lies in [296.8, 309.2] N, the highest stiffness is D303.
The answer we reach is 80.5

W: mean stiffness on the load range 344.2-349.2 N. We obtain 82.3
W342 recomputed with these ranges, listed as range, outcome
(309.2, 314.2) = 90.6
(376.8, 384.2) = 95.7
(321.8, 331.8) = 66.9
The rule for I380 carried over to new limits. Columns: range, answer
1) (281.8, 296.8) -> 91.8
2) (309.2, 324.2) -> 90.8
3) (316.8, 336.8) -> 79.1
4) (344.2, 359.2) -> 94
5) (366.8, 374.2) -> 94.3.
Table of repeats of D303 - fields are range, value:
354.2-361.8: 98.1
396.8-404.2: 98.4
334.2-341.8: 72.9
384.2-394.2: 95.2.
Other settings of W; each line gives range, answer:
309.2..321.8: 84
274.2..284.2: 83.4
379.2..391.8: 92.4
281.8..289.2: 90.5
